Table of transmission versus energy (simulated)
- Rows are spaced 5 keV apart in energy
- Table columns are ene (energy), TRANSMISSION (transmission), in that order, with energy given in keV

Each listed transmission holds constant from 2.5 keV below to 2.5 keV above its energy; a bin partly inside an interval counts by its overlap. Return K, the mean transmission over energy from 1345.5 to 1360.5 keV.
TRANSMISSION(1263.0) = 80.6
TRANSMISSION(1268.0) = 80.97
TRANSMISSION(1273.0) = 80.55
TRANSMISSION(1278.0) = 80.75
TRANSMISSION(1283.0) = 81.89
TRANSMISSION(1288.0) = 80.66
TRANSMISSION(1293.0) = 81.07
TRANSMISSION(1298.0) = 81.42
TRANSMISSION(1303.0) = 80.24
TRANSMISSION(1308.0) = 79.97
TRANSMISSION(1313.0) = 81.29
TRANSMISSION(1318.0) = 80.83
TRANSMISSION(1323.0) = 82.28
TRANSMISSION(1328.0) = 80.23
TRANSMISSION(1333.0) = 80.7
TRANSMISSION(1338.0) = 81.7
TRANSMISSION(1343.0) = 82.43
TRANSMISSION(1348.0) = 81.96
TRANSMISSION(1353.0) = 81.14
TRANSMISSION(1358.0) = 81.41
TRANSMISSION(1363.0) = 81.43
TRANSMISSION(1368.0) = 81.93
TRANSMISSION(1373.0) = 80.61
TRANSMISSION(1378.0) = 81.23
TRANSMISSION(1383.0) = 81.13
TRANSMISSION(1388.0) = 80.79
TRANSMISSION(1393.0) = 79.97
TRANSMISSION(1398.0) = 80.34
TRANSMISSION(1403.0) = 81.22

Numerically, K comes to 81.5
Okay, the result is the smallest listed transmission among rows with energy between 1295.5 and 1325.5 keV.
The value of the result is 79.97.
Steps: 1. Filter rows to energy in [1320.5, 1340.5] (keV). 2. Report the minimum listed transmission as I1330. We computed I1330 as 80.23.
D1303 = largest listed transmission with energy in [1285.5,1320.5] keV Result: 81.42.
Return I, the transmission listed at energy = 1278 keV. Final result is 80.75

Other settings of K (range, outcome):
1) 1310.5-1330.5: 81.2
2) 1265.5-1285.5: 81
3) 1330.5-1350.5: 81.7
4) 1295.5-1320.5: 80.8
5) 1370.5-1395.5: 80.7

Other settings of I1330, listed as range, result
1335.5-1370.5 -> 81.14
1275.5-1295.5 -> 80.66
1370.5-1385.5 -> 80.61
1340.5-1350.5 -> 81.96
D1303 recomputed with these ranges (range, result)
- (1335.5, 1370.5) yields 82.43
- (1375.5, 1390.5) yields 81.23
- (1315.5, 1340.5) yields 82.28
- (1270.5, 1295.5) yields 81.89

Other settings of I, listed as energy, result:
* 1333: 80.7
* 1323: 82.28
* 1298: 81.42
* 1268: 80.97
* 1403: 81.22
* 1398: 80.34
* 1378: 81.23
